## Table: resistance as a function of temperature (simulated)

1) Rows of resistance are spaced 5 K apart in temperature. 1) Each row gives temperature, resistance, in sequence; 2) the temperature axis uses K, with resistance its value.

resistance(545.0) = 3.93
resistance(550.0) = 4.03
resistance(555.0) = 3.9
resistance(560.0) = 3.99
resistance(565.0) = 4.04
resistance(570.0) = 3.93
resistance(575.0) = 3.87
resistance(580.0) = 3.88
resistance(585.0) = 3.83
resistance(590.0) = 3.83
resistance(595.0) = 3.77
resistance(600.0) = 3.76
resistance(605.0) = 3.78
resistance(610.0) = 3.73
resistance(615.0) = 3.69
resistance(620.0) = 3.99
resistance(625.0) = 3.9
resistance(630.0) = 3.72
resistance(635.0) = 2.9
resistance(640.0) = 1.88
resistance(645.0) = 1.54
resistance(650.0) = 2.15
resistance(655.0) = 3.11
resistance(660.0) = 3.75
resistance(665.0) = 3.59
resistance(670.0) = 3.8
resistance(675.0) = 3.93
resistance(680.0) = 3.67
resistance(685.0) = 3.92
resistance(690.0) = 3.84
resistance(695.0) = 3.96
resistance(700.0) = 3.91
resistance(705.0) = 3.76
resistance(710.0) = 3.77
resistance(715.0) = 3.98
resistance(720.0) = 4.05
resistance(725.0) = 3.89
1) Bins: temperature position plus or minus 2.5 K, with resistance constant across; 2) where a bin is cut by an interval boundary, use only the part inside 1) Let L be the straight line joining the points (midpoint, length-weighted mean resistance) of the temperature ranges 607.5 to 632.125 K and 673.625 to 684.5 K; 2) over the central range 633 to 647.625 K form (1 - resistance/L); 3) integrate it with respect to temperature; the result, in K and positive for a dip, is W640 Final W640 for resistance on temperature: 6.6 K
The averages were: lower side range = 3.81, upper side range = 3.81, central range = 2.08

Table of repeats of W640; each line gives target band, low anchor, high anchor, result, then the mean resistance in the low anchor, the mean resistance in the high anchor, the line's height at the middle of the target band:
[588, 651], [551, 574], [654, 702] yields 9.3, 3.96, 3.77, 3.87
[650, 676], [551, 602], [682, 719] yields 2.7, 3.89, 3.88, 3.88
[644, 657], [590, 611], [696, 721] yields 5.1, 3.77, 3.89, 3.83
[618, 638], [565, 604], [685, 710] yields 1.5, 3.85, 3.86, 3.85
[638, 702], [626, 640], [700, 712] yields 3.1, 3.12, 3.79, 3.46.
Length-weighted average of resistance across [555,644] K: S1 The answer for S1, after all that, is 3.65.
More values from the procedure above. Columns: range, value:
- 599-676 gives 3.31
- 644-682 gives 3.25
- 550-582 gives 3.94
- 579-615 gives 3.79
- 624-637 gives 3.48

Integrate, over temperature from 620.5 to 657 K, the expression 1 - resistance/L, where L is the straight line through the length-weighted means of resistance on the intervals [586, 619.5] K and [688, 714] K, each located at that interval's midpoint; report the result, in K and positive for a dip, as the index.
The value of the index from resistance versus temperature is 9.6 K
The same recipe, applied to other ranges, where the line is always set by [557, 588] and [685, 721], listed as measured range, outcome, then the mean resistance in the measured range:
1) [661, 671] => 0.54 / 3.69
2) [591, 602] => 0.40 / 3.77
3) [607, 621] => 0.46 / 3.78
